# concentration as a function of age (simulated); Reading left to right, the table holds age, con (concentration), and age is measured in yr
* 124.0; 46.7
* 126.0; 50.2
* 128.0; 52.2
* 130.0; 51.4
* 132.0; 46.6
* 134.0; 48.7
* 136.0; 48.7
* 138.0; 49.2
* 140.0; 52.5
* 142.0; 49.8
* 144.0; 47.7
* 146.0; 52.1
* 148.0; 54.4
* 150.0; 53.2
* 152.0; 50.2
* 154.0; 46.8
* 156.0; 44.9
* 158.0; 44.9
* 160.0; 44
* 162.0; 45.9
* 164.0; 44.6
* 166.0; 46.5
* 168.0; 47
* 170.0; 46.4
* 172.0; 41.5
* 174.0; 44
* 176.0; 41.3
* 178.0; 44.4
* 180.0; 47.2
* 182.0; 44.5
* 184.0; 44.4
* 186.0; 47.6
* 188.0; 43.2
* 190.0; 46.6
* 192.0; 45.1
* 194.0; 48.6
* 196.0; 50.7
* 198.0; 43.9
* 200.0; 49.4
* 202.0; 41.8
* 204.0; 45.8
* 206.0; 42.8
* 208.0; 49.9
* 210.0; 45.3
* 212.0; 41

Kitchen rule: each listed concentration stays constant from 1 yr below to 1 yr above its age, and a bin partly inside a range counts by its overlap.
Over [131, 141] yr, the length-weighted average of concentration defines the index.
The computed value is 49.1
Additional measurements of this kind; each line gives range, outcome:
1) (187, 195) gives 45.9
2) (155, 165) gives 44.9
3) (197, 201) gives 46.6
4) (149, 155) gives 50.1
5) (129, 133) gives 49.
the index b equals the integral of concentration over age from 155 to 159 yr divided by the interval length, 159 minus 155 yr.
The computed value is 44.9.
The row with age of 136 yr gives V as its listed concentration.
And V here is 48.7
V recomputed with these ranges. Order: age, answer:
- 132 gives 46.6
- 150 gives 53.2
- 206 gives 42.8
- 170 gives 46.4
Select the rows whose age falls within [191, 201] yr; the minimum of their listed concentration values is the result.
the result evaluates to 43.9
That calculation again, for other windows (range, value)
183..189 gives 43.2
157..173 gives 41.5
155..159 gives 44.9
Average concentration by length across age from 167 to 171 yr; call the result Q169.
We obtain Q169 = 46.7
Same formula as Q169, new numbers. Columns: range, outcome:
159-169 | 45.6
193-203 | 46.9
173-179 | 43.2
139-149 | 51.3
